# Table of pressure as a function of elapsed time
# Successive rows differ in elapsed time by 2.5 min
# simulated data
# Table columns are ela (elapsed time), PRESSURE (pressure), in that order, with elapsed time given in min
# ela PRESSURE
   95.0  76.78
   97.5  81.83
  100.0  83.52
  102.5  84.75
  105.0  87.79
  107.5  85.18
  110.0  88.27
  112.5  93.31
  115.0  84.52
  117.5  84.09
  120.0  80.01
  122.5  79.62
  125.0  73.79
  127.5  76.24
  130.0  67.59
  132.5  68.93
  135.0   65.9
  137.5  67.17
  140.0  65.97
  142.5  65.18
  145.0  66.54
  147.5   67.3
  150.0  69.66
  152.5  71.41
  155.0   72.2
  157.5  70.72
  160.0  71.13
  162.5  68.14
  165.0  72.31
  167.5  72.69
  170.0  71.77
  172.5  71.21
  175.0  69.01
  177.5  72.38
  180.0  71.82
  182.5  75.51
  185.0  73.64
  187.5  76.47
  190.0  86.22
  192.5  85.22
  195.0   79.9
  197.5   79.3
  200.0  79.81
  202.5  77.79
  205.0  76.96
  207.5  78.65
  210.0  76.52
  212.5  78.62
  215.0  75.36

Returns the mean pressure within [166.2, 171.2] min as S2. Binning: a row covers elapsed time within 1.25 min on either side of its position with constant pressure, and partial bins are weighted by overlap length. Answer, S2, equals 72.2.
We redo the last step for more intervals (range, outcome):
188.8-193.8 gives 85.7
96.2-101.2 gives 82.6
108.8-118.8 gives 87.5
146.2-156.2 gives 70.1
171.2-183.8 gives 72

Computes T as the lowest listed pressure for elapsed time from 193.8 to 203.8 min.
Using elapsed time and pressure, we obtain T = 77.79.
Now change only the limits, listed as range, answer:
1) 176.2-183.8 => 71.82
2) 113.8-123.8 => 79.62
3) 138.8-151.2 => 65.18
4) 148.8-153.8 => 69.66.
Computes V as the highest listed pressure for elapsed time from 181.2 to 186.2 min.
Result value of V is 75.51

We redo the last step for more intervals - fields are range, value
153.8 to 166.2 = 72.31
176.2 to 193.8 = 86.22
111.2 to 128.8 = 93.31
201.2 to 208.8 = 78.65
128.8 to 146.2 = 68.93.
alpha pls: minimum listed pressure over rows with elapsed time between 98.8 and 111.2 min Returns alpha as 83.52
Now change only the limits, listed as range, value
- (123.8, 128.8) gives 73.79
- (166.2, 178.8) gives 69.01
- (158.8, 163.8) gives 68.14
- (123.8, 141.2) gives 65.9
